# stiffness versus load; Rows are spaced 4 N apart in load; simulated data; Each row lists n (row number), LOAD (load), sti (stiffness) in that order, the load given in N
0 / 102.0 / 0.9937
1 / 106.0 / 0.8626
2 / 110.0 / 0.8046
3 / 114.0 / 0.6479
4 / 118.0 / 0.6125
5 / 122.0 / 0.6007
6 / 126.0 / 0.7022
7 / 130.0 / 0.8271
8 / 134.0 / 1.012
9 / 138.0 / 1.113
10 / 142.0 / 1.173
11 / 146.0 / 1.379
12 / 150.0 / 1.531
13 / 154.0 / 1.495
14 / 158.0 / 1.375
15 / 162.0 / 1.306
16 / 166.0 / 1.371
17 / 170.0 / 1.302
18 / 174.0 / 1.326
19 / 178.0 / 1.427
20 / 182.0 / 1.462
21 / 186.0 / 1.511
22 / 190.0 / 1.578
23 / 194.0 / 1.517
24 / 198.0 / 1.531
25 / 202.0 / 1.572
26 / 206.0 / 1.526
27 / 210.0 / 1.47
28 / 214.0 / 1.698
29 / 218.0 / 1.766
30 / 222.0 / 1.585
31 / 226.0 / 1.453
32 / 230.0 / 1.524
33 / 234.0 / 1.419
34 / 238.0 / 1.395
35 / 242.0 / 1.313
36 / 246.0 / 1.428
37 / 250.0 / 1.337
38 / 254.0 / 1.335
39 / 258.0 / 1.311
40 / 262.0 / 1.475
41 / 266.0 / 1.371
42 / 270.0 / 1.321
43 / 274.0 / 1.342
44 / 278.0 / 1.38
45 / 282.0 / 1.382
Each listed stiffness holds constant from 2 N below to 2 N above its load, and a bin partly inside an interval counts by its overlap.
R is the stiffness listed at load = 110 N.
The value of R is 0.8046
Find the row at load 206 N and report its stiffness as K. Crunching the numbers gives 1.526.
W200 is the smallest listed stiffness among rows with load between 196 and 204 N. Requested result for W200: 1.531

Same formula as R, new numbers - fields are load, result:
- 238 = 1.395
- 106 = 0.8626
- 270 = 1.321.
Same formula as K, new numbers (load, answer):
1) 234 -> 1.419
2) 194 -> 1.517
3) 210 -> 1.47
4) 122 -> 0.6007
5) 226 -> 1.453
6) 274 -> 1.342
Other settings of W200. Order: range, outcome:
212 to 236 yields 1.419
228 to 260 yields 1.311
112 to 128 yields 0.6007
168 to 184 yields 1.302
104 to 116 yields 0.6479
